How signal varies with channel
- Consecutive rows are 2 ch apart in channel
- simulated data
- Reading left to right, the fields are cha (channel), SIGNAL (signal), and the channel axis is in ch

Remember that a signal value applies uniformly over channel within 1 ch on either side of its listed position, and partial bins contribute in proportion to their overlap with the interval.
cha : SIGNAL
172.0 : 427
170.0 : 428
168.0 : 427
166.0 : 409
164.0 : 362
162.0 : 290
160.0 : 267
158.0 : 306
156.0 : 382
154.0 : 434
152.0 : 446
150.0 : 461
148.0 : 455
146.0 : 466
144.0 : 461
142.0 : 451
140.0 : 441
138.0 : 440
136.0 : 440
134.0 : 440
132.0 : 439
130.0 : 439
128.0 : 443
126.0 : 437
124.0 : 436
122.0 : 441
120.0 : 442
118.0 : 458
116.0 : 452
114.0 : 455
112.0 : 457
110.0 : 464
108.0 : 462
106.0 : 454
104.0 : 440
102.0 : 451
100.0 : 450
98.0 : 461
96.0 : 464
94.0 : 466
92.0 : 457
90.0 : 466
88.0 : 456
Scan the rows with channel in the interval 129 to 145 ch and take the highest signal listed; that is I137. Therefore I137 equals 461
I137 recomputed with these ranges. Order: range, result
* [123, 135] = 443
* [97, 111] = 464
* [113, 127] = 458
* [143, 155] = 466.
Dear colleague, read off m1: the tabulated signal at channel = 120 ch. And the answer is 442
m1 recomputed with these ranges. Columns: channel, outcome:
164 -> 362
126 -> 437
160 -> 267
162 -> 290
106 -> 454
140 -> 441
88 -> 456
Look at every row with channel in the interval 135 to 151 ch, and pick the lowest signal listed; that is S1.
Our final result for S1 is 440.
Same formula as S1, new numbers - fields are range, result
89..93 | 457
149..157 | 382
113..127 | 436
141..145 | 451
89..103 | 450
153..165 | 267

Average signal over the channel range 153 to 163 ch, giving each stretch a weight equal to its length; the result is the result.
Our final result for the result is 336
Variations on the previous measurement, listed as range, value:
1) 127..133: 440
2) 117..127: 443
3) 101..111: 454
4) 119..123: 442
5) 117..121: 450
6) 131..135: 440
